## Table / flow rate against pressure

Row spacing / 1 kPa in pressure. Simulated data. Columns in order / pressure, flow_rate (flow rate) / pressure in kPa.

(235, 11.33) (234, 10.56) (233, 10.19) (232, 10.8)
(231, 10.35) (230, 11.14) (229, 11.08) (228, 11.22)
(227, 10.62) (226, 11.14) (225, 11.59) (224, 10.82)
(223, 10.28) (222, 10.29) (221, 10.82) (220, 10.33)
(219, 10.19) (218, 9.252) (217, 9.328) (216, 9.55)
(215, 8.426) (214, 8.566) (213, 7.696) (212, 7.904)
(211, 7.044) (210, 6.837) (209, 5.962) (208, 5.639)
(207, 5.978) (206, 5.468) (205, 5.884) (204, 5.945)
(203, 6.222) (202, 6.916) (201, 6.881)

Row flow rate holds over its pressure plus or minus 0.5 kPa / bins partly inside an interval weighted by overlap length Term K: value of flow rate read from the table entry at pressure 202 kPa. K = 6.916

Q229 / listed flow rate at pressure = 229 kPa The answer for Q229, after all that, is 11.08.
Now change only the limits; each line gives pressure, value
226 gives 11.14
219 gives 10.19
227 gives 10.62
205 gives 5.884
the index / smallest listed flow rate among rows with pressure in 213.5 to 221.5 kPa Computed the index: 8.426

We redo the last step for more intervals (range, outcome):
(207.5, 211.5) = 5.639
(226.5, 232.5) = 10.35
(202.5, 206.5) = 5.468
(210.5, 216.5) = 7.044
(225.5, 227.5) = 10.62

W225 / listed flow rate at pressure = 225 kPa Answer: 11.59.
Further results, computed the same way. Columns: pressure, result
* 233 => 10.19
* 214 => 8.566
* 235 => 11.33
